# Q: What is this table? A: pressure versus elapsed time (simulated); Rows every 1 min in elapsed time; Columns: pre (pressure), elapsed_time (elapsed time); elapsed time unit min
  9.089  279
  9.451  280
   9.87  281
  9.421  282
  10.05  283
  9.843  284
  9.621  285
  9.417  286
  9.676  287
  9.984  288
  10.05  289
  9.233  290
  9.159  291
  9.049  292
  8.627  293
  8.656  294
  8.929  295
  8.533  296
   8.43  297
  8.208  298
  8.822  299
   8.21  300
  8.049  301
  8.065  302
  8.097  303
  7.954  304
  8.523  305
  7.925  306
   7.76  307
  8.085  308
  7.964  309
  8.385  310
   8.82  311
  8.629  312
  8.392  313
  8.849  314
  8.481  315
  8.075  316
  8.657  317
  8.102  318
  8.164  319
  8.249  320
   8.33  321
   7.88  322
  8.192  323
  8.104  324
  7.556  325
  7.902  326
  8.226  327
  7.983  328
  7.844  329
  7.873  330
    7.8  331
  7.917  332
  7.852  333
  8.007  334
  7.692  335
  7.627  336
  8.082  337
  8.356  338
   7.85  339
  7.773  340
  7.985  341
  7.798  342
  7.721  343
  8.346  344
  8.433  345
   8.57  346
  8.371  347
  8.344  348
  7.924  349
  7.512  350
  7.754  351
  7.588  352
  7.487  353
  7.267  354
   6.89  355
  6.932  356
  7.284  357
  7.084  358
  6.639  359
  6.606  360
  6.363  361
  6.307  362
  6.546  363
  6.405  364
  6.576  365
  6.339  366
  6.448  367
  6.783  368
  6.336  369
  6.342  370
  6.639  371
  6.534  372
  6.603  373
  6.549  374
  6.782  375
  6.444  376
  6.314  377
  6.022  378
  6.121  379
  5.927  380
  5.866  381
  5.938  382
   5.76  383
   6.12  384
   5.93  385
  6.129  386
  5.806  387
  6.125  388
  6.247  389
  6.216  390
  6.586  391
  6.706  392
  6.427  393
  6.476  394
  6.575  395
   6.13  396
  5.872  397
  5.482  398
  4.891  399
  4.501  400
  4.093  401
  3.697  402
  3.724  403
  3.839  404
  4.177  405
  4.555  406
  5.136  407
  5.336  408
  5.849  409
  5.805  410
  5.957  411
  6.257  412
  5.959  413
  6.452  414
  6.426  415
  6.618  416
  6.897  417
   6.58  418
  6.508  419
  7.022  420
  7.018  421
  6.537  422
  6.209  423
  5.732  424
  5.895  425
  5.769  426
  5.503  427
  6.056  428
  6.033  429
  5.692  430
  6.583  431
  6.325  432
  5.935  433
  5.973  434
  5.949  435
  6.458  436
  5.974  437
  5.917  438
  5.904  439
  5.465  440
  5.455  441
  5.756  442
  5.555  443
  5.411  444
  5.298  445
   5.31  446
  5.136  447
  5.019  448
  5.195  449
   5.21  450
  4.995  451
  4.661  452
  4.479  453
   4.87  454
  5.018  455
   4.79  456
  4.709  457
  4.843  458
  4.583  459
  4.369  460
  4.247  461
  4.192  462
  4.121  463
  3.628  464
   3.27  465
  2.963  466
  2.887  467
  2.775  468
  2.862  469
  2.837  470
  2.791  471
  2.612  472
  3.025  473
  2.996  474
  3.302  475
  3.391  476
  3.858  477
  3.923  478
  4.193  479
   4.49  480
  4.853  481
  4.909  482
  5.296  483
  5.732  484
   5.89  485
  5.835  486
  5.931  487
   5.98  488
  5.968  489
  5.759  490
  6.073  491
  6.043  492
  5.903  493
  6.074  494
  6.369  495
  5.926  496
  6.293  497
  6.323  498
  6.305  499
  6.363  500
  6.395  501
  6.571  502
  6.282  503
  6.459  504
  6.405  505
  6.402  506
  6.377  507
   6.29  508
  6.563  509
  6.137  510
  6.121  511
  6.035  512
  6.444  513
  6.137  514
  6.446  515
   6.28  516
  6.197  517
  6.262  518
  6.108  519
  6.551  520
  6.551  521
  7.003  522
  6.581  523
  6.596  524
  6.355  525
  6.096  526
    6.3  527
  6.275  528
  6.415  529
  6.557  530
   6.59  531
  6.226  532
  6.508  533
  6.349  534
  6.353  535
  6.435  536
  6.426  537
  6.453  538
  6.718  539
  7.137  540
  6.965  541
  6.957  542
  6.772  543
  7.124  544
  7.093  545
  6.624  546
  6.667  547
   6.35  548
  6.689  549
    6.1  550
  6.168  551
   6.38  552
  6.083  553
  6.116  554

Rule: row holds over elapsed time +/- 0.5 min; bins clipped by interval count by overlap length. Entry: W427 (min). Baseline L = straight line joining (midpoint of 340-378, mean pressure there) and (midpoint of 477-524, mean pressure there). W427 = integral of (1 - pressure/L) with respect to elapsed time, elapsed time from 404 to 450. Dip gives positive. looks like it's 5.1 min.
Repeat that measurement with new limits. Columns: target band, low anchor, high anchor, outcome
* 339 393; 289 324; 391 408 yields -4.08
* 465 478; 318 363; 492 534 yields 7.02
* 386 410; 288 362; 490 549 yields 6.51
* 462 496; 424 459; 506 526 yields 8.56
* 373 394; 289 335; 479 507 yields 3.26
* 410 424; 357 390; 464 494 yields -2.32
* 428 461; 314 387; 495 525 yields 6.62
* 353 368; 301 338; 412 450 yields 1.25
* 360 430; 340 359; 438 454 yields 5.70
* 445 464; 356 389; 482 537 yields 4.67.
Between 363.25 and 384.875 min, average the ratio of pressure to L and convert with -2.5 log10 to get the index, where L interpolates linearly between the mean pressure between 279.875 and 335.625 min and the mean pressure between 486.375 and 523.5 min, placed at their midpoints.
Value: 0.22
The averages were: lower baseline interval 8.52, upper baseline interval 6.27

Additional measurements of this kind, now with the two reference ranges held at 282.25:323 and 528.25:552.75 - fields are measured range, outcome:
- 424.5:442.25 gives 0.26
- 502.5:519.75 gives 0.09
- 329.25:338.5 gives 0.06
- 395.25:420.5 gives 0.36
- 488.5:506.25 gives 0.12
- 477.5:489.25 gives 0.33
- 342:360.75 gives 0.09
